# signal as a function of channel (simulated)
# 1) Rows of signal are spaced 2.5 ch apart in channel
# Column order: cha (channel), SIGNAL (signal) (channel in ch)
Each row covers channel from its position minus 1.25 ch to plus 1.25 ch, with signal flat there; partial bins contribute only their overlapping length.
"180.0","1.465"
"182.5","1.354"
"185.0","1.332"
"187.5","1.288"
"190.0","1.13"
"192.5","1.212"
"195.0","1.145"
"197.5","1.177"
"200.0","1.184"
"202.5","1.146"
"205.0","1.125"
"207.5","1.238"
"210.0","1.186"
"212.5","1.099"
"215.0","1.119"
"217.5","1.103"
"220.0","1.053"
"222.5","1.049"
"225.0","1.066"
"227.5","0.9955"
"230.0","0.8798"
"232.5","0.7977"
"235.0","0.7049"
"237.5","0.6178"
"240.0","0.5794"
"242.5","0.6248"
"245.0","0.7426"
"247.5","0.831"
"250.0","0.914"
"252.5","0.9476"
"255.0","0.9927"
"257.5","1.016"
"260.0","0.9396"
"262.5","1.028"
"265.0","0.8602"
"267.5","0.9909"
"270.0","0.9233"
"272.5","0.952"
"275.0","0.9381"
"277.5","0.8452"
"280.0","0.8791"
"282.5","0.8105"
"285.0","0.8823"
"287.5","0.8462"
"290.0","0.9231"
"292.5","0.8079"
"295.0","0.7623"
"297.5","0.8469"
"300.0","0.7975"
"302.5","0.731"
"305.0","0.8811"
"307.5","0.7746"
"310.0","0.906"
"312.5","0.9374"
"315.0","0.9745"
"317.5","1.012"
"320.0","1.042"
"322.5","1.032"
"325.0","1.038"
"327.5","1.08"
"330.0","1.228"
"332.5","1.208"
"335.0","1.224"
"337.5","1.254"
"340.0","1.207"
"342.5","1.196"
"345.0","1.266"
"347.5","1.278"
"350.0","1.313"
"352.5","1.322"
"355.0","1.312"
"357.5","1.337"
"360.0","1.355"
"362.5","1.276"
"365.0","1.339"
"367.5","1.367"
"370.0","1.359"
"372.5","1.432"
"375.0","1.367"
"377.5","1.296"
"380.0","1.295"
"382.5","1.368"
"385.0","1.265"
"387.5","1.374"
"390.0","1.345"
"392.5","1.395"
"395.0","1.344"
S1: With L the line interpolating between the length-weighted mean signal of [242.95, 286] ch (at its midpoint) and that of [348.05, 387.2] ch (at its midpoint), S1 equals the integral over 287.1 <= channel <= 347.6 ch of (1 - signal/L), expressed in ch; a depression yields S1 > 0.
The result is 6.7 ch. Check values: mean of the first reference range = 0.906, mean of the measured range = 1.01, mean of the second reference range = 1.33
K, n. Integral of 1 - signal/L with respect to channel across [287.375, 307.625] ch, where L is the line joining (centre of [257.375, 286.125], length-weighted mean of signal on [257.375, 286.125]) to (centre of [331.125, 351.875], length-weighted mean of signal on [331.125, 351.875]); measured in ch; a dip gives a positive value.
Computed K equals 4.3 ch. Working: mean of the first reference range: 0.919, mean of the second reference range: 1.25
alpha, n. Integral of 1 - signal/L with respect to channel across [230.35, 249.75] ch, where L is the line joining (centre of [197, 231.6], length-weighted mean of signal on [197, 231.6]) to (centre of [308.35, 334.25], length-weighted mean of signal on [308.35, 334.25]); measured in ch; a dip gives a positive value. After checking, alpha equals 6.5 ch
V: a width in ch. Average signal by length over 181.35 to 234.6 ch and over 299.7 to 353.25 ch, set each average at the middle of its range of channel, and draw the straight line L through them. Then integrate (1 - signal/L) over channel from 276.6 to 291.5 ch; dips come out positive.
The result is 3.1 ch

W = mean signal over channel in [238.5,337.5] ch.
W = 0.92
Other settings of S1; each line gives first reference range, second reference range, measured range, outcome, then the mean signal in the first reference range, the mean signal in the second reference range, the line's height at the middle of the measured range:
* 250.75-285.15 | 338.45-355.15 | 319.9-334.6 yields 0.8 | 0.93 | 1.27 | 1.18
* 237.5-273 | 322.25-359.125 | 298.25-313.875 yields 3.5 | 0.871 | 1.23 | 1.08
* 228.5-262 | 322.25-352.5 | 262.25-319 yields 6.9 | 0.821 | 1.2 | 1.01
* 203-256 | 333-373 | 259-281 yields 2.6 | 0.939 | 1.3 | 1.06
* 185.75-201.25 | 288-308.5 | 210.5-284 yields 6.5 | 1.19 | 0.817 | 1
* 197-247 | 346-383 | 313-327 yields 2.3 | 0.969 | 1.33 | 1.22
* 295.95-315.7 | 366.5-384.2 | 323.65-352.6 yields -3.4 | 0.851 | 1.35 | 1.08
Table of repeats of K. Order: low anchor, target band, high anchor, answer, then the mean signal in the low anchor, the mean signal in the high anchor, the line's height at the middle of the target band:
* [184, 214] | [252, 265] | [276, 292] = -0.2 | 1.19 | 0.863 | 0.96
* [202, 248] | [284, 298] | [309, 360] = 3.0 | 0.944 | 1.16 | 1.08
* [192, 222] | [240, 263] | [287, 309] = 2.6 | 1.14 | 0.819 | 0.986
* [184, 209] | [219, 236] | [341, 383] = 3.9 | 1.2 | 1.32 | 1.22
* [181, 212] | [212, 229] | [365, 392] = 2.2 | 1.21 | 1.35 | 1.23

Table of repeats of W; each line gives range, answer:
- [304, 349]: 1.09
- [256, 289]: 0.917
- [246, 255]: 0.906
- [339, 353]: 1.26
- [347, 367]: 1.32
